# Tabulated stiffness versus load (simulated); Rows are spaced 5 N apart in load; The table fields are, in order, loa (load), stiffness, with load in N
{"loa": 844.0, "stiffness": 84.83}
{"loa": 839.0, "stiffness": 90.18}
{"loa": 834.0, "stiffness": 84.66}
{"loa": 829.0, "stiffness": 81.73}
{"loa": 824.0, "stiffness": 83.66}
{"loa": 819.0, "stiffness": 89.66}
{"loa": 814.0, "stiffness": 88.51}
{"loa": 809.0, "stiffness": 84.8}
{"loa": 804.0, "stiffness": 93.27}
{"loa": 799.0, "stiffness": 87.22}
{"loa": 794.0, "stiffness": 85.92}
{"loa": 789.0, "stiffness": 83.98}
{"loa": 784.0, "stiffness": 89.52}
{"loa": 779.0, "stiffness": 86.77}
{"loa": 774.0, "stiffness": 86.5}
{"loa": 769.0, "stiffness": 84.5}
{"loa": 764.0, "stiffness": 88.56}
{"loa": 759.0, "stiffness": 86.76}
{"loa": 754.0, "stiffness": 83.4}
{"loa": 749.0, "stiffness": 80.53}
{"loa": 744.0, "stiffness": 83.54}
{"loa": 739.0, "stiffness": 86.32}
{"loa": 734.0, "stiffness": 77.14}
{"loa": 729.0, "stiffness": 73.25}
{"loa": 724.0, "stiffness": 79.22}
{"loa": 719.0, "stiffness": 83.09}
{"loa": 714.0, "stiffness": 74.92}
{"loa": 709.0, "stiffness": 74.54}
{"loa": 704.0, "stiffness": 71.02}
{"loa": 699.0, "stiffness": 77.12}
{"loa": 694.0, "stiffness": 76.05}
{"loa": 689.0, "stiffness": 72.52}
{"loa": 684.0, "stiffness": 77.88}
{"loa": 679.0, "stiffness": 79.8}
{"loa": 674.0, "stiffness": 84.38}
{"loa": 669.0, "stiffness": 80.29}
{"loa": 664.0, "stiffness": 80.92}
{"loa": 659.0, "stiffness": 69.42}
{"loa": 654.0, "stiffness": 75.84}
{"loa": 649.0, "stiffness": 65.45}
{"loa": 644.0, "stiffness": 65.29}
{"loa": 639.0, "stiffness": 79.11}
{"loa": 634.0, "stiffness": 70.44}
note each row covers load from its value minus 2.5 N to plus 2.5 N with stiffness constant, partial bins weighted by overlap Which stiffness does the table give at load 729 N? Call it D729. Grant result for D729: 73.25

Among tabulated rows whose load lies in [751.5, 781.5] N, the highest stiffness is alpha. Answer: 88.56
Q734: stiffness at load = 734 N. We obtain 77.14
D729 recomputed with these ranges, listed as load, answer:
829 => 81.73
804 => 93.27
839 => 90.18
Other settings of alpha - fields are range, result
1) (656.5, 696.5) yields 84.38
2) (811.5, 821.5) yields 89.66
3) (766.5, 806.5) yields 93.27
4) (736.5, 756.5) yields 86.32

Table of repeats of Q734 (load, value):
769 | 84.5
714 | 74.92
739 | 86.32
